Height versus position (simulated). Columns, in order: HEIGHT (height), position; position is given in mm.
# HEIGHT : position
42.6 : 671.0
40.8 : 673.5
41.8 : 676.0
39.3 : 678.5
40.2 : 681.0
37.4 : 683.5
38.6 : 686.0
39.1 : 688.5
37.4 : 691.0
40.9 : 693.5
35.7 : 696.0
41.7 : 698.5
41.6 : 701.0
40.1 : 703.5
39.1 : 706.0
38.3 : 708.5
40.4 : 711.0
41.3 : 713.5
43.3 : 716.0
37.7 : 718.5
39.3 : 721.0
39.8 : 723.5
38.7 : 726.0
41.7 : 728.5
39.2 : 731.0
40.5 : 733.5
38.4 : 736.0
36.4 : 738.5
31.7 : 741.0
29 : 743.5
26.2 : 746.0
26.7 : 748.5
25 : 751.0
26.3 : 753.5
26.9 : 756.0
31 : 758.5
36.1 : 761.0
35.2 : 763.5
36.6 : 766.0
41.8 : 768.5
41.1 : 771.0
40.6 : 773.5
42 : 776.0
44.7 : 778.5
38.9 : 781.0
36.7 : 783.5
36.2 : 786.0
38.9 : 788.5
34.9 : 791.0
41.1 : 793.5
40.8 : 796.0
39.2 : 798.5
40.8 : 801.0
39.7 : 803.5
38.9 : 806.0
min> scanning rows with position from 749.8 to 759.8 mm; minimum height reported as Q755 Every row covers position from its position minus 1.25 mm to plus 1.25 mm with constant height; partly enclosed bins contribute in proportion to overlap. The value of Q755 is 25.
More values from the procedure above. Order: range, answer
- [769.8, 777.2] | 40.6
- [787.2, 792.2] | 34.9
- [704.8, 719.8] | 37.7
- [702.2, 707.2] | 39.1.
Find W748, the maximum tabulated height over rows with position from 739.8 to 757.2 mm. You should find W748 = 31.7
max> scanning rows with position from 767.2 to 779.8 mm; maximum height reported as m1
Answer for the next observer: 44.7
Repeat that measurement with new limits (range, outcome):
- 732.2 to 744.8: 40.5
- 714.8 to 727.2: 43.3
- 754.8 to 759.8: 31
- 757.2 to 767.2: 36.6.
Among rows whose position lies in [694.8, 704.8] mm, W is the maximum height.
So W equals 41.7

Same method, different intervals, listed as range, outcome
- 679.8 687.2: 40.2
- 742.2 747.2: 29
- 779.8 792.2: 38.9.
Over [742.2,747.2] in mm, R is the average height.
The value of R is 27.7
